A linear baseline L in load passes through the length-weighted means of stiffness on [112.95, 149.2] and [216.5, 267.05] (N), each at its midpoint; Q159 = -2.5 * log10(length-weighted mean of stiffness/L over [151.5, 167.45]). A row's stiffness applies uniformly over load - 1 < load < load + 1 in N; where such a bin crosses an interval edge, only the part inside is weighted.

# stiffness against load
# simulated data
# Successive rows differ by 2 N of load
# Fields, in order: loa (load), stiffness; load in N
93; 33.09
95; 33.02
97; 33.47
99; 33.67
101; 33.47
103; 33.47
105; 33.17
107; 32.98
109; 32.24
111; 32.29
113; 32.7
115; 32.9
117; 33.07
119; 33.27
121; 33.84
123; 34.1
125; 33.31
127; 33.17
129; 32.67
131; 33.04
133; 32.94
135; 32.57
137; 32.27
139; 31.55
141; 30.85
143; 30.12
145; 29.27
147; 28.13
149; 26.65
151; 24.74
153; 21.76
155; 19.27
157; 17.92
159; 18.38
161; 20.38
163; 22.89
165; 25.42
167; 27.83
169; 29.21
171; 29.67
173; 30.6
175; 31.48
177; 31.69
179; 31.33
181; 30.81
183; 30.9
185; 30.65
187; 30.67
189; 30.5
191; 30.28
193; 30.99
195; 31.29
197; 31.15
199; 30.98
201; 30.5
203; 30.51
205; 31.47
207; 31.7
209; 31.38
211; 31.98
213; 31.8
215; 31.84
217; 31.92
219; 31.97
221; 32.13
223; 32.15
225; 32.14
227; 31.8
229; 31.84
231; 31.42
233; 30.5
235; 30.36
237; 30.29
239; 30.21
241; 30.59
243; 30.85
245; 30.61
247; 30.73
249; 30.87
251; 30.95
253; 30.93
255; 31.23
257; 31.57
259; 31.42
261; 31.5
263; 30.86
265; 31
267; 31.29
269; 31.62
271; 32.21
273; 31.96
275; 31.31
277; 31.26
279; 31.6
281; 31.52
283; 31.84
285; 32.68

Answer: 0.42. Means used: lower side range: 32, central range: 21.6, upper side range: 31.2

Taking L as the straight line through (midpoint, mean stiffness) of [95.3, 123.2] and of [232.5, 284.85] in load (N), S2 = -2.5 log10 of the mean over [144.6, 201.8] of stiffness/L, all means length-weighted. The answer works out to 0.16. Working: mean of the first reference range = 33.2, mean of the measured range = 27.7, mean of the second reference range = 31.1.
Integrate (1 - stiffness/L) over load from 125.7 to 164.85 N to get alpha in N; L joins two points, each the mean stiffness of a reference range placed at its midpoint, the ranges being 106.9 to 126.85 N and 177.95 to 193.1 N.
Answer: 5.9 N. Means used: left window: 33.1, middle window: 27.3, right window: 30.8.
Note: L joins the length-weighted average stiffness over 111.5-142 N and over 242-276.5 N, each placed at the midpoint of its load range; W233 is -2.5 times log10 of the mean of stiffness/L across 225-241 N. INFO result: 0.02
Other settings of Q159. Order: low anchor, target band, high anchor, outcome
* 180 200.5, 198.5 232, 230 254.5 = -0.03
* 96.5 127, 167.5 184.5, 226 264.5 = 0.05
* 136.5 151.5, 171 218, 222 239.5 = -0.03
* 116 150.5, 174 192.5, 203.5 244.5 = 0.02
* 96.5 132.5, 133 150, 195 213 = 0.08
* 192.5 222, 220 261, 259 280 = 0.01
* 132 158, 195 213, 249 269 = -0.06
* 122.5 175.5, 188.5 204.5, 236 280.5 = -0.05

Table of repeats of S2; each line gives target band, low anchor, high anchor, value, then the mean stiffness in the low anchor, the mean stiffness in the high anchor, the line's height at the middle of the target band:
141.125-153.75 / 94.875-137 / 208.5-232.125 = 0.20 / 33.1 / 31.9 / 32.7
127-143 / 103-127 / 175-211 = 0.01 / 33.1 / 31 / 32.6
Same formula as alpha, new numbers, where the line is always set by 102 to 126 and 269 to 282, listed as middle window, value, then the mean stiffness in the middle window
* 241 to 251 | 0.4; 30.8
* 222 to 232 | 0.1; 31.9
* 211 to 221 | 0.1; 31.9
